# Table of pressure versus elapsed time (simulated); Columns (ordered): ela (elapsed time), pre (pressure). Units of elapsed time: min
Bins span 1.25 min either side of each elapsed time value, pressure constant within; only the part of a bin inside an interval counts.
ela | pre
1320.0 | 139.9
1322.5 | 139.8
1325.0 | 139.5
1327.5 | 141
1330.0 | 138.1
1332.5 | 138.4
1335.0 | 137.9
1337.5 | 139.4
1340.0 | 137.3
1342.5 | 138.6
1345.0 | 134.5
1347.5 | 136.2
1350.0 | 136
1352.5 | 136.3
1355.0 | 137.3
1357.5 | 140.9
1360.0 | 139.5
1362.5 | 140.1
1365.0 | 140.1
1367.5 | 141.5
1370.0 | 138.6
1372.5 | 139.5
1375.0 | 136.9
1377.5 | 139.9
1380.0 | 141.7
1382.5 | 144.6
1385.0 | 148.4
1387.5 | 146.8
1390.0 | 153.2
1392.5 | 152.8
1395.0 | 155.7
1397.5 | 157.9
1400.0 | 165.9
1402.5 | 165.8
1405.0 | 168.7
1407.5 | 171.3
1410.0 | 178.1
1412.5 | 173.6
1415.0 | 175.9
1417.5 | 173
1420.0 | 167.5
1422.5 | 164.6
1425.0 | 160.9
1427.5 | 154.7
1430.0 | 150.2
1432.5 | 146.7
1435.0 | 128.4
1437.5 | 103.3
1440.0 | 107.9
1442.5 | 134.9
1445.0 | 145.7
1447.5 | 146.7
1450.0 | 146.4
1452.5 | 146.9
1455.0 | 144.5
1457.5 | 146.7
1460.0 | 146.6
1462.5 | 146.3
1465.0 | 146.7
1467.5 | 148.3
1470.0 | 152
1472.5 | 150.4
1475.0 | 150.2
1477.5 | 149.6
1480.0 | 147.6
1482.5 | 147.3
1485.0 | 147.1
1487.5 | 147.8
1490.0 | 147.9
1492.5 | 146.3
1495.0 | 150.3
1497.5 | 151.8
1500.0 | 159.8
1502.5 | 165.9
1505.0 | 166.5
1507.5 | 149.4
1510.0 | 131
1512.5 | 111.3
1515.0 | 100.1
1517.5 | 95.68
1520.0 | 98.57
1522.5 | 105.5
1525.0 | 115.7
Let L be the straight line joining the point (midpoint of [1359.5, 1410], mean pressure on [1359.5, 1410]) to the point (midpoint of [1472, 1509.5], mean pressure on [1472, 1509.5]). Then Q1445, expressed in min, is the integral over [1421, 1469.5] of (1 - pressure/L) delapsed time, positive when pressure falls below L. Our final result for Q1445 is 2.48 min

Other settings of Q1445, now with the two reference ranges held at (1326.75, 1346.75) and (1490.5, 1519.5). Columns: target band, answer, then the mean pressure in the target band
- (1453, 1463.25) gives -0.59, 146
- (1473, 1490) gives -1.26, 148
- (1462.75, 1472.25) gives -0.74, 149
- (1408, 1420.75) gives -3.29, 174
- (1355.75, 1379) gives -0.27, 140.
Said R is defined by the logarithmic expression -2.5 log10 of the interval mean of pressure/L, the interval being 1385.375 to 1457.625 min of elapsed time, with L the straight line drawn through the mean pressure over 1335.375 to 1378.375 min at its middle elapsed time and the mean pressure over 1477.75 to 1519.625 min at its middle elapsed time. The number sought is -0.100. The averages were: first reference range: 138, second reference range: 141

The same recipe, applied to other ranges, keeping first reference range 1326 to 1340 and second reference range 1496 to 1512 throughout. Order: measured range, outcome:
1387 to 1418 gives -0.14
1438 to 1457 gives 0.07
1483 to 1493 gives 0.02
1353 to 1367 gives 0.01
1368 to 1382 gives 0.02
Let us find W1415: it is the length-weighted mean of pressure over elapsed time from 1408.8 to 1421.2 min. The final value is 174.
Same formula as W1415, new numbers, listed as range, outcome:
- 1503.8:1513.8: 139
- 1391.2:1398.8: 156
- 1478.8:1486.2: 147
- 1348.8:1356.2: 137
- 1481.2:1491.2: 148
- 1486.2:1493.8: 147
